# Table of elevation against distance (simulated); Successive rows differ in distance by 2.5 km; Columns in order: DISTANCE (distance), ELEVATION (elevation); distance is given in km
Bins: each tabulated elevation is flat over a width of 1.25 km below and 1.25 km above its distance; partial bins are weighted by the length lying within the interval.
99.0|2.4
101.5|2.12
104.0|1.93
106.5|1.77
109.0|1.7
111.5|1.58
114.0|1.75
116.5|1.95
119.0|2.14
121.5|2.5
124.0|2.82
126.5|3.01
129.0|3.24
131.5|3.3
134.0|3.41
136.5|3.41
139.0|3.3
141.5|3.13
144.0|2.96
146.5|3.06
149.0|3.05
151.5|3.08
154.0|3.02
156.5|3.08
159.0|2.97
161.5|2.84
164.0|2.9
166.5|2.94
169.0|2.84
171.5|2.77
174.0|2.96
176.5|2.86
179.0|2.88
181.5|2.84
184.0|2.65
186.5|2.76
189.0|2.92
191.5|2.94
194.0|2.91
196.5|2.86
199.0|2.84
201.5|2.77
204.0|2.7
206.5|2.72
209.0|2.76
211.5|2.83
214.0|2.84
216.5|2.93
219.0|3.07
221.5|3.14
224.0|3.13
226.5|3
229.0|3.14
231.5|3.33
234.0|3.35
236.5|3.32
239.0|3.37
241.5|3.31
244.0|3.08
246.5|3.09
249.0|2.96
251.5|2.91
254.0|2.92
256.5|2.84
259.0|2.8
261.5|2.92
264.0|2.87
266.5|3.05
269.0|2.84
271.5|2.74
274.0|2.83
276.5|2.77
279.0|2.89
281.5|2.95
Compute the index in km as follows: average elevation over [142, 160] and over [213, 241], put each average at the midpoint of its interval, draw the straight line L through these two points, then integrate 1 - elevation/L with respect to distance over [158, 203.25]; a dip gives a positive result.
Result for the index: 3.32 km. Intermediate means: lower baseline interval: 3.04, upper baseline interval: 3.15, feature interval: 2.86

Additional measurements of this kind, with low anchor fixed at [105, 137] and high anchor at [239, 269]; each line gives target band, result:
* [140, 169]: -4.3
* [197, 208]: 0.1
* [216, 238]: -2.1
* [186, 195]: -0.5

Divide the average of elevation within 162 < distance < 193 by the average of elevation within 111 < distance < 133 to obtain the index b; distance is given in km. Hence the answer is 1.13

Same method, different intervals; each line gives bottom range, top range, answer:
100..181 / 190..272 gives 1.09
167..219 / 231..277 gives 1.06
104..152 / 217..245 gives 1.20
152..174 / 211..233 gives 1.04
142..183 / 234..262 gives 1.04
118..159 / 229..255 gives 1.04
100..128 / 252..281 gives 1.35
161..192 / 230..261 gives 1.09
